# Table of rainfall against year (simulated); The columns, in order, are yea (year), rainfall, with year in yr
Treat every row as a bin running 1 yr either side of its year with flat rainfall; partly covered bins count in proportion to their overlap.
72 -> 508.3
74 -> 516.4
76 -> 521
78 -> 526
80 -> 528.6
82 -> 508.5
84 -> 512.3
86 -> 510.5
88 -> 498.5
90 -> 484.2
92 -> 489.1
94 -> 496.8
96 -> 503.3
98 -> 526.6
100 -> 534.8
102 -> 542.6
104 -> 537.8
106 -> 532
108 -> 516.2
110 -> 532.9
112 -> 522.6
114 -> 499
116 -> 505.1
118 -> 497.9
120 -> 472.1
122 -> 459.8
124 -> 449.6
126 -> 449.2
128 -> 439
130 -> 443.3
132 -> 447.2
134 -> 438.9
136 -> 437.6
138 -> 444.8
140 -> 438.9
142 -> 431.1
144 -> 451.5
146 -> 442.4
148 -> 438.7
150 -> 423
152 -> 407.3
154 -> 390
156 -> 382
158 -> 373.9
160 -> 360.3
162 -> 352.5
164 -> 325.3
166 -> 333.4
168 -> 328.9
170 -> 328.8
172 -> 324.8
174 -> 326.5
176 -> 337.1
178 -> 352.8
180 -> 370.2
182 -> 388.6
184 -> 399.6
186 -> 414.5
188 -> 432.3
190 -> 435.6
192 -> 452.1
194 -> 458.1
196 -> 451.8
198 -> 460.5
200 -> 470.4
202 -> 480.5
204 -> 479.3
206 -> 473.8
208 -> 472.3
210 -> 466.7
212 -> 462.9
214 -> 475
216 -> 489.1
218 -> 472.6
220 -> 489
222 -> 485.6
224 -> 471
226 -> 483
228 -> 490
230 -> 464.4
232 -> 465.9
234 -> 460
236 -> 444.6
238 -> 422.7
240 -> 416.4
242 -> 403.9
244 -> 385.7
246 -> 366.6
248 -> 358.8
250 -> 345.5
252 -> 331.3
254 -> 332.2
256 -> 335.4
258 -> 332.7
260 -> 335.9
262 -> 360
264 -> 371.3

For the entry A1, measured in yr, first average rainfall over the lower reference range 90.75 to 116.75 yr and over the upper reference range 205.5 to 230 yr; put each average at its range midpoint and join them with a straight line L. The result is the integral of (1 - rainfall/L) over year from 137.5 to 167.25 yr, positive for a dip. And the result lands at 6.1 yr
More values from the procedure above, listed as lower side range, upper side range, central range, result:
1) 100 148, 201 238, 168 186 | 4.5 yr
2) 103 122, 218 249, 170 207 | 4.1 yr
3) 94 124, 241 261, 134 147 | 0.9 yr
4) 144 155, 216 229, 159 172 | 2.9 yr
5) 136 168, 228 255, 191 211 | -3.3 yr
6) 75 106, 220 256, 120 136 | 1.4 yr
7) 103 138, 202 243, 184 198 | 0.9 yr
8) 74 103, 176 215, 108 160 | 3.7 yr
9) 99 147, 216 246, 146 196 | 8.9 yr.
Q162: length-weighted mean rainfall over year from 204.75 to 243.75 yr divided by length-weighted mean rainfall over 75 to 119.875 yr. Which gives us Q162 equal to 0.90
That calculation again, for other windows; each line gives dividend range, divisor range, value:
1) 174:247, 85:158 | 0.94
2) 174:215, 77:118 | 0.84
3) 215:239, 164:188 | 1.32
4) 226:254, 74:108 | 0.80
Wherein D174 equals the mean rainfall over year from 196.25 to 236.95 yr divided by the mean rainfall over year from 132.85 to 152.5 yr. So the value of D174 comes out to 1.08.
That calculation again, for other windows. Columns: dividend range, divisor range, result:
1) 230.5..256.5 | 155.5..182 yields 1.13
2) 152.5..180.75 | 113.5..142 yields 0.77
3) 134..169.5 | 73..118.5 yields 0.77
